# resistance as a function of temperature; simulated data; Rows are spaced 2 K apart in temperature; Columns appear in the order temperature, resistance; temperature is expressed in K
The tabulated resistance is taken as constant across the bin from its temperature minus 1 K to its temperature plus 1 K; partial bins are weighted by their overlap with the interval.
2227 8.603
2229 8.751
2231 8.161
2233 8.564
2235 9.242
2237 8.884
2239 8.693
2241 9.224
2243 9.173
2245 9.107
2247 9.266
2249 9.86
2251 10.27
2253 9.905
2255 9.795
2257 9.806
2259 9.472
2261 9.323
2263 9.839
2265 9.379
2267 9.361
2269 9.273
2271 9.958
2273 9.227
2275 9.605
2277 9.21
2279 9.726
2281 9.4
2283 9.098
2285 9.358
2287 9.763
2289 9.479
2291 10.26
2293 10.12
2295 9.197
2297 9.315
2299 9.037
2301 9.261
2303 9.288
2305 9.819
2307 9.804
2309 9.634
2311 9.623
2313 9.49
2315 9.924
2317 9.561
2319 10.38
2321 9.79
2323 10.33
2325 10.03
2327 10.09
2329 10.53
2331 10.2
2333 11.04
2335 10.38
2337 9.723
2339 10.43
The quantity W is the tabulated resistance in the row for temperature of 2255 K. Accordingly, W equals 9.795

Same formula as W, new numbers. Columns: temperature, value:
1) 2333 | 11.04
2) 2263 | 9.839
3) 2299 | 9.037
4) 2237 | 8.884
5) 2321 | 9.79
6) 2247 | 9.266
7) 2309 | 9.634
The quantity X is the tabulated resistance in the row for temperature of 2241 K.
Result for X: 9.224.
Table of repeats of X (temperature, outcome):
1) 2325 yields 10.03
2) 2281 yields 9.4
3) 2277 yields 9.21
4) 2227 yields 8.603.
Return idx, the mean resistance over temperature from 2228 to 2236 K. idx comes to 8.68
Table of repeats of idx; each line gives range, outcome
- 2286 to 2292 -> 9.83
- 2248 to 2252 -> 10.1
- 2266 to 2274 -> 9.45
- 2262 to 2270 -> 9.46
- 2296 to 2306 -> 9.34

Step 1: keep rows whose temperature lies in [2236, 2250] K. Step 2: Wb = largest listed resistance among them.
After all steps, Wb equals 9.86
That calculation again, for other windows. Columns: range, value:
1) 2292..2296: 10.12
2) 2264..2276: 9.958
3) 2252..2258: 9.905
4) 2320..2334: 11.04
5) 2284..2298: 10.26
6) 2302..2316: 9.924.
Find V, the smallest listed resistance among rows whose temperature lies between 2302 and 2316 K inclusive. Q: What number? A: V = 9.288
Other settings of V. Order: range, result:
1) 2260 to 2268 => 9.323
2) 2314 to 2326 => 9.561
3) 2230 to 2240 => 8.161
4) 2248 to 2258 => 9.795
